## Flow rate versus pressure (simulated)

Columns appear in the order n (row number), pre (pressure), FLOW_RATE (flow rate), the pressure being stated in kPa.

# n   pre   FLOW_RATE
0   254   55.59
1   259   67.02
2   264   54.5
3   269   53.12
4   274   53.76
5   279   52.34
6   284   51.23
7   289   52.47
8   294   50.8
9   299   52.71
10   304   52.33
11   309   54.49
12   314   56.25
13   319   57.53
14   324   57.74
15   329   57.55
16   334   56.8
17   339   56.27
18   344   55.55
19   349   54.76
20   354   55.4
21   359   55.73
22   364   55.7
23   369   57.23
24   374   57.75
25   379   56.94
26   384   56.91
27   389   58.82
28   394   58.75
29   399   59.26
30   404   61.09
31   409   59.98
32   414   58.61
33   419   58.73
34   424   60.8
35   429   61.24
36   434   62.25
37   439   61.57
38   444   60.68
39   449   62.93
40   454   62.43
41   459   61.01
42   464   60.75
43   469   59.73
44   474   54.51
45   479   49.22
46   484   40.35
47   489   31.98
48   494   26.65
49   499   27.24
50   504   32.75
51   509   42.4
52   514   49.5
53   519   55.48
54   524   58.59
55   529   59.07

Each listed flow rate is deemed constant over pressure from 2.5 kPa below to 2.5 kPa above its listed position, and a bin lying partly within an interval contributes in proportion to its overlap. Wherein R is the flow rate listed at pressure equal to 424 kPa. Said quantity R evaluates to 60.8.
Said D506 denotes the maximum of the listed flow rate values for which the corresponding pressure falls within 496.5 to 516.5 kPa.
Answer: 49.5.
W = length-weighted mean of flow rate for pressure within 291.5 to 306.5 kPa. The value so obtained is 51.9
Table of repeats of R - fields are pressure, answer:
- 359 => 55.73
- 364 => 55.7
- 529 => 59.07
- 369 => 57.23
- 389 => 58.82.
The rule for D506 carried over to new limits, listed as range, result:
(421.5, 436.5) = 62.25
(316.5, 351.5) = 57.74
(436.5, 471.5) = 62.93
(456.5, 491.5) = 61.01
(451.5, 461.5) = 62.43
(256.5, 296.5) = 67.02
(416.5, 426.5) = 60.8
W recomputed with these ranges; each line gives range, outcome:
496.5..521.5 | 41.5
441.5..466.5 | 61.6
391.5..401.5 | 59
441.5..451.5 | 61.8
